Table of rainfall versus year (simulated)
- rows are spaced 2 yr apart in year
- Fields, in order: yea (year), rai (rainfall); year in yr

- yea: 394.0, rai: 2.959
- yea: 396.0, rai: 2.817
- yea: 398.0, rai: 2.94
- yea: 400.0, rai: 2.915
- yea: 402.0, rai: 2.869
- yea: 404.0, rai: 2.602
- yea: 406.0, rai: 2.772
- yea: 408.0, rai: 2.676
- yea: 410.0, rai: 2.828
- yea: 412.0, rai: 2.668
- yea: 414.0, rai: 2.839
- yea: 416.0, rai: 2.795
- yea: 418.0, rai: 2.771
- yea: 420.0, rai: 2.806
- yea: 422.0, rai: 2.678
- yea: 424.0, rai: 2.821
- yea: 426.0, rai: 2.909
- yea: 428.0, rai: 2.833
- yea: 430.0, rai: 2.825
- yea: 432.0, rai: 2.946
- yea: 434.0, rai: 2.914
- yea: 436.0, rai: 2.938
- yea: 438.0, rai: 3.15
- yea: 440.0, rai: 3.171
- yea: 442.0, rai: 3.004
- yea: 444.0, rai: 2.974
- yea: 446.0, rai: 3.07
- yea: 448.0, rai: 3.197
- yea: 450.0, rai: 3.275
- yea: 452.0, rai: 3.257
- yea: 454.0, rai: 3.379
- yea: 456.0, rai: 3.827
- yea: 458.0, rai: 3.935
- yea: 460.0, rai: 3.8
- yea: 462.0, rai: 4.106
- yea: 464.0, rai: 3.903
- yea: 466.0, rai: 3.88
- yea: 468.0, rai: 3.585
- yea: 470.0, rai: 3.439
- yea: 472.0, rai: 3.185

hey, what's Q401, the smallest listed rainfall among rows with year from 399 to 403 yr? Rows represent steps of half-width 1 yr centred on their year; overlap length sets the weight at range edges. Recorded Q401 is 2.869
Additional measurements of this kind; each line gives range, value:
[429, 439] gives 2.825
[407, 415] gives 2.668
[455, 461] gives 3.8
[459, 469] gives 3.585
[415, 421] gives 2.771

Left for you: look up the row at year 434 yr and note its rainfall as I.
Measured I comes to 2.914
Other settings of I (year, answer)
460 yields 3.8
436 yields 2.938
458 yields 3.935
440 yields 3.171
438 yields 3.15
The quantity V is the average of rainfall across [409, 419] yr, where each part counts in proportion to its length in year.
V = 2.78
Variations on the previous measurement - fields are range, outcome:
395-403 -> 2.89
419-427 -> 2.8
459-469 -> 3.85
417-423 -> 2.75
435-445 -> 3.05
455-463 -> 3.92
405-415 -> 2.76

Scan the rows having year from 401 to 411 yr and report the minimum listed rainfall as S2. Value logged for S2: 2.602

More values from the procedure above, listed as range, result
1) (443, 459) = 2.974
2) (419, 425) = 2.678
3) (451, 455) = 3.257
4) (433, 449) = 2.914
